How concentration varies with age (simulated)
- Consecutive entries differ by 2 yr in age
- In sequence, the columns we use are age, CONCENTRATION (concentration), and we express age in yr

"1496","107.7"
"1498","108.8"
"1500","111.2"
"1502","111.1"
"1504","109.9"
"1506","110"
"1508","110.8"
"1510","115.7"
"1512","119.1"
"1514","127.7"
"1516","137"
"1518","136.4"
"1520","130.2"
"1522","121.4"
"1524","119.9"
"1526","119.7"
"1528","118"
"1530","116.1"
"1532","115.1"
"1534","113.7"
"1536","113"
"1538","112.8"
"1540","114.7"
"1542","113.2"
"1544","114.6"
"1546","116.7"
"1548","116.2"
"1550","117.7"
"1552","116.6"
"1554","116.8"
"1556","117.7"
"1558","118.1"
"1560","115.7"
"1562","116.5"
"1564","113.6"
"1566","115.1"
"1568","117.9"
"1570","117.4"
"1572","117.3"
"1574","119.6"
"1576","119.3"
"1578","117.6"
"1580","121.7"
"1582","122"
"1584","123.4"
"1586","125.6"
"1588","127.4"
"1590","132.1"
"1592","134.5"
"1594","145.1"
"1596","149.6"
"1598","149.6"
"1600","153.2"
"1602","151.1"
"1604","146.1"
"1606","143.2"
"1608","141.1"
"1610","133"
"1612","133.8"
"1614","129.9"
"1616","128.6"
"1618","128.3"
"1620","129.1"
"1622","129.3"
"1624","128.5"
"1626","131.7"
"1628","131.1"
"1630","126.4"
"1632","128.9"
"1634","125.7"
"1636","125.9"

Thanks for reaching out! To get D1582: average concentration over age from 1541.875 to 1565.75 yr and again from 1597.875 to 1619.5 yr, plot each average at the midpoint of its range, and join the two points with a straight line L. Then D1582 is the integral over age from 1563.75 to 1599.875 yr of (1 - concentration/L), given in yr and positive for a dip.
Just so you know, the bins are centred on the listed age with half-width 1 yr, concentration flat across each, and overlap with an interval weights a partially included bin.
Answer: 0.3 yr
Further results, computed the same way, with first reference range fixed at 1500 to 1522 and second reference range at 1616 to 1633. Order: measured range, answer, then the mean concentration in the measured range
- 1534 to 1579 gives 2.8 yr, 116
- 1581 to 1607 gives -2.4 yr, 139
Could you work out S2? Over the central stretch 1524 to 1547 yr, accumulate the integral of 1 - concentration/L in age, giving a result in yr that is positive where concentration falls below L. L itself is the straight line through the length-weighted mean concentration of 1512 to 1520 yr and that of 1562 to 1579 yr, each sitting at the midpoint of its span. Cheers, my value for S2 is 2.0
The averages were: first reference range 131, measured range 115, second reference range 117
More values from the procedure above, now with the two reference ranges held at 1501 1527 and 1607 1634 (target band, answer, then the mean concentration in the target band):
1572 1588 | 0.7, 121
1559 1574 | 1.1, 116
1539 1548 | 0.6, 115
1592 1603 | -1.7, 148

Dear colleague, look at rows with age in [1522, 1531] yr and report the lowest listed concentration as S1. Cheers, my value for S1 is 116.1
